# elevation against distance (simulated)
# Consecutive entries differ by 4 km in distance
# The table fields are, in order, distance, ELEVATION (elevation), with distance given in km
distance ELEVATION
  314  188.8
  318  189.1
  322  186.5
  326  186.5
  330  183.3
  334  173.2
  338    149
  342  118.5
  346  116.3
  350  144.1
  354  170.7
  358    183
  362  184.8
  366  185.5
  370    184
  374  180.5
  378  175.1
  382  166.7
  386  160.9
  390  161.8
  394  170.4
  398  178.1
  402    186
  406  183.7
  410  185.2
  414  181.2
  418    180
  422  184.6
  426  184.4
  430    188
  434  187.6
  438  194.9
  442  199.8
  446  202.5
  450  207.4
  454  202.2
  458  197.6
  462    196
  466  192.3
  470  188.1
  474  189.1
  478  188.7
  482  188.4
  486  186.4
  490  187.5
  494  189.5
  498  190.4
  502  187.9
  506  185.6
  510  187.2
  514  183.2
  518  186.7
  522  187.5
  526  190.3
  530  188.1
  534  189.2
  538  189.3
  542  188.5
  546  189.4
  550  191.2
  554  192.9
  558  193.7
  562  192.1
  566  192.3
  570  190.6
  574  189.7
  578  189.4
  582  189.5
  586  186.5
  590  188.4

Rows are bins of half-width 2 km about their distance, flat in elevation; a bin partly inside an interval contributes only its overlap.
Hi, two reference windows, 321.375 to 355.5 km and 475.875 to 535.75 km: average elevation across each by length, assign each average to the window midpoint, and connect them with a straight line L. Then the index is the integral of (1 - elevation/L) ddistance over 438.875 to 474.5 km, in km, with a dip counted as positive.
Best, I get -3.7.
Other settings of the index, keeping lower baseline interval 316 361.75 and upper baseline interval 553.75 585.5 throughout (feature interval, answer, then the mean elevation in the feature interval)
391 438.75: -2.7 km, 183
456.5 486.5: -1.9 km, 191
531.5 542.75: -0.1 km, 189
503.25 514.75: -0.1 km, 186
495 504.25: -0.3 km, 189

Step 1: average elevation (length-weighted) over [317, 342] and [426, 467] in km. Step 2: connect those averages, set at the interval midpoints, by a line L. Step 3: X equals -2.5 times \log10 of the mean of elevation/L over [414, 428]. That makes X 0.049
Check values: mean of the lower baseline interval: 173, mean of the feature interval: 183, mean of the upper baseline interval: 196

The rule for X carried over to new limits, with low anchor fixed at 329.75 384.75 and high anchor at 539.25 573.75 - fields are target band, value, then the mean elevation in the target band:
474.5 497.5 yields -0.04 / 188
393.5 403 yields -0.05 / 179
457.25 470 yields -0.09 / 194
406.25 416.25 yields -0.07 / 183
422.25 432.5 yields -0.07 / 186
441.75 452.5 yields -0.15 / 204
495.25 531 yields -0.01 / 187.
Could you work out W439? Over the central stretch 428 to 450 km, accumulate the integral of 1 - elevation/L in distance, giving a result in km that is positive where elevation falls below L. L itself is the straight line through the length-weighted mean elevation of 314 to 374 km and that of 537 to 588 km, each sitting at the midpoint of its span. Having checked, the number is -2.1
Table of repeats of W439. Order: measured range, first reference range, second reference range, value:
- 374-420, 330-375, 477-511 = -1.2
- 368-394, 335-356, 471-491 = -3.0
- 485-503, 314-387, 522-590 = -0.5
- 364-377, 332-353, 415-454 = -2.1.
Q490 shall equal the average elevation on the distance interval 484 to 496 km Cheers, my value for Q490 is 188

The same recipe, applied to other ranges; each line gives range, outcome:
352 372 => 182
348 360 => 166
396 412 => 183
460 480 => 191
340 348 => 117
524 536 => 189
